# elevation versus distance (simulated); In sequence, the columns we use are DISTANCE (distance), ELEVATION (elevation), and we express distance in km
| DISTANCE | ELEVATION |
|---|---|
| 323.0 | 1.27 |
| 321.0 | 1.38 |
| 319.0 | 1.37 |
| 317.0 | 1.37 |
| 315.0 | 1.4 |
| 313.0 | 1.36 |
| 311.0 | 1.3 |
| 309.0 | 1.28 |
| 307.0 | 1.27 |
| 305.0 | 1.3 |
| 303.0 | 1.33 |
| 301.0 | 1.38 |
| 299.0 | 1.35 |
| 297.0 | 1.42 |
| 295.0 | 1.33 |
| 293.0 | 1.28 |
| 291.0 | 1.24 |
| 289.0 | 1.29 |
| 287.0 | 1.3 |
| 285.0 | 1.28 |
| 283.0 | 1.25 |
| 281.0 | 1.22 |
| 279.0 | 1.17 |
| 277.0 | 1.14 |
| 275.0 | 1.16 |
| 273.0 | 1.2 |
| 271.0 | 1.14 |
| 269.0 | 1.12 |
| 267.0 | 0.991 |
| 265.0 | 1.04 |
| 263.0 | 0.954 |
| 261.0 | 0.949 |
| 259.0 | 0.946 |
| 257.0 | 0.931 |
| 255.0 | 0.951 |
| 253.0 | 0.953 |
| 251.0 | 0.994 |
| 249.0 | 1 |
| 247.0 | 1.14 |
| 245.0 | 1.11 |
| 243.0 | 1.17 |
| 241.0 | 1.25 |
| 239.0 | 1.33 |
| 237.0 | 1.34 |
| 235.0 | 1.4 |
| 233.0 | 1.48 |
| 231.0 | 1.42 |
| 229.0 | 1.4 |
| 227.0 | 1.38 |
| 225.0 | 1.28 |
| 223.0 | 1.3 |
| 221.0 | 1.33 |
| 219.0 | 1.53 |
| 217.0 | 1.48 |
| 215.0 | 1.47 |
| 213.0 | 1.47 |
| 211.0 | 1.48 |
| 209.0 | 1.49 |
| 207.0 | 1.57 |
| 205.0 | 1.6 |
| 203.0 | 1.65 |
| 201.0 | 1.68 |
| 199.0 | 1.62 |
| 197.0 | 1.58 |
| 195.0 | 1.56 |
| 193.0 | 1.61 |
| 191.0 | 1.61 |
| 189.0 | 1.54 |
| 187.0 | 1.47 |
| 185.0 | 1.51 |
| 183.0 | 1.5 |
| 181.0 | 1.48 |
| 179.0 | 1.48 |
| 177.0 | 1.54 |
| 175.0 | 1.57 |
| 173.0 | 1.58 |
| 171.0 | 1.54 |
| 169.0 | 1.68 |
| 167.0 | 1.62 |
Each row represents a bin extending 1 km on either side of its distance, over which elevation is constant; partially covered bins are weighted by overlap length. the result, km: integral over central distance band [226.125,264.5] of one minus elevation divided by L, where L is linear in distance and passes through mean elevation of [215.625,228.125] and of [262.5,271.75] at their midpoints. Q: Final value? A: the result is 1.9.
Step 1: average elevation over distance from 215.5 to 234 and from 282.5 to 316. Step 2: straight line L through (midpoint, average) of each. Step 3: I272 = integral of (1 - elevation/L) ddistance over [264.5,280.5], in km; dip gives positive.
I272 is 2.6 km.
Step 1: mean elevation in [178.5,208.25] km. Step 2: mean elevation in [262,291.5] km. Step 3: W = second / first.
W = 0.7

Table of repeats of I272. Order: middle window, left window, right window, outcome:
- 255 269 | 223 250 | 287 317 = 3.47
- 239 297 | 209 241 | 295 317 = 9.97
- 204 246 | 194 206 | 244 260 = -2.51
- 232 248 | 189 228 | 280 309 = 1.76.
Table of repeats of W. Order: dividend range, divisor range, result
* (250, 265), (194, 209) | 0.60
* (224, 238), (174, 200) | 0.90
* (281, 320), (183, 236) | 0.88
